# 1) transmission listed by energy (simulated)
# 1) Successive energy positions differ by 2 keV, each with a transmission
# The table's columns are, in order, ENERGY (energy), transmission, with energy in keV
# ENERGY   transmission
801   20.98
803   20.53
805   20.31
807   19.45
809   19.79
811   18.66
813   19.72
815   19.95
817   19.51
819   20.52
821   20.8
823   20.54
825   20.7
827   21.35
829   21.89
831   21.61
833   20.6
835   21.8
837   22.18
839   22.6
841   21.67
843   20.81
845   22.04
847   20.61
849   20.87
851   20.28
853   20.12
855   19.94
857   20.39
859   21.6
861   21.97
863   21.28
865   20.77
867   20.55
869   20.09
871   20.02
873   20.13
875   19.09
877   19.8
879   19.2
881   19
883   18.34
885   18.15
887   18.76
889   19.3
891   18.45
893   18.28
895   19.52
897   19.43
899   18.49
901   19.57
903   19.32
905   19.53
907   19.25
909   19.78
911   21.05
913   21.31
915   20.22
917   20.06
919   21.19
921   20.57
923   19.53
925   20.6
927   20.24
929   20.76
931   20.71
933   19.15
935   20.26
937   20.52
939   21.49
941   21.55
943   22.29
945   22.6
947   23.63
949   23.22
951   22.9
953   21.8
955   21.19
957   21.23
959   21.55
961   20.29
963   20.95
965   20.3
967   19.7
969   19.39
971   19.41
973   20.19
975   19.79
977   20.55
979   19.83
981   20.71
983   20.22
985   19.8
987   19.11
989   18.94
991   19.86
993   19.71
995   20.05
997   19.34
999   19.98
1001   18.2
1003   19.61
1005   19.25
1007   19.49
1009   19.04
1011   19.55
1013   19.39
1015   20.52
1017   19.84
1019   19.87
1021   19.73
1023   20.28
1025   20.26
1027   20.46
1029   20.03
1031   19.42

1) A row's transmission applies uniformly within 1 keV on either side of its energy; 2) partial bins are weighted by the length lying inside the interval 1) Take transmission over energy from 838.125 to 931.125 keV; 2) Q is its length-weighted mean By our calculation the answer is 20.1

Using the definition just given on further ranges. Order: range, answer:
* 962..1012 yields 19.7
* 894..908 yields 19.3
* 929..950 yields 21.5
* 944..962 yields 22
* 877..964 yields 20.3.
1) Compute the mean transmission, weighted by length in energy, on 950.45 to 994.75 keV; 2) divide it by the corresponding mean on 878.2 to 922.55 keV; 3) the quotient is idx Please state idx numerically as 1.0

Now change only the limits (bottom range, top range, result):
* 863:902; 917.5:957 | 1.10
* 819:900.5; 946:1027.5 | 0.99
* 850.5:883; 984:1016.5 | 0.96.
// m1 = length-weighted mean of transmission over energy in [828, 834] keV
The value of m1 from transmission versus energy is 21.4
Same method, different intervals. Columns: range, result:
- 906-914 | 20.3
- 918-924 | 20.4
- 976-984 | 20.3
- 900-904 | 19.4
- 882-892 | 18.6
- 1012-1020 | 19.9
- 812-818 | 19.7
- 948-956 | 22.3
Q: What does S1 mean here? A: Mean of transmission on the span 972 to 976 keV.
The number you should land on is 20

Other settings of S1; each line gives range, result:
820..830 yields 21.1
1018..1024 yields 20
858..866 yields 21.4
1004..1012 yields 19.3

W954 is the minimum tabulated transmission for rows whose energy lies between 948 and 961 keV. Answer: 20.29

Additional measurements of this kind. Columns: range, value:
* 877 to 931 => 18.15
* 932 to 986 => 19.15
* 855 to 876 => 19.09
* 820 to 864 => 19.94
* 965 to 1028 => 18.2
